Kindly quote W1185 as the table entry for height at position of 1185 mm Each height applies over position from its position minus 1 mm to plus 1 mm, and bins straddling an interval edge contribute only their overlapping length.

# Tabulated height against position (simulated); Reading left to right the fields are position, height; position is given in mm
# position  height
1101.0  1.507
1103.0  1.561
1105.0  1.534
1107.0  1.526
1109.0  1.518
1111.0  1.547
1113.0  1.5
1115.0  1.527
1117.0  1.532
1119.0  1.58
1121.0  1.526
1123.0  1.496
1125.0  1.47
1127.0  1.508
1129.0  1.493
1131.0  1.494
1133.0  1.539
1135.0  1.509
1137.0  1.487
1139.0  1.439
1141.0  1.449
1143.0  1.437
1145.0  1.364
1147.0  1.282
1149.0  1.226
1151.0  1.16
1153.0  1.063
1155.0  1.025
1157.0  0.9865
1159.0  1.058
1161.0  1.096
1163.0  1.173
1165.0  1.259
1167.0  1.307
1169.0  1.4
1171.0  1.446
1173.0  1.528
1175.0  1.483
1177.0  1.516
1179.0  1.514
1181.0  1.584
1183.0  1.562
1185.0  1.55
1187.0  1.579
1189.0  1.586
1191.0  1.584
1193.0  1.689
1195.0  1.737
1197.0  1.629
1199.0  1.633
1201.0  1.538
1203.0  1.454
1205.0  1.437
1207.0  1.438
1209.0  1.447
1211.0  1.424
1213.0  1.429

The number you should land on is 1.55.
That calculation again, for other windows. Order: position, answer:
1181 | 1.584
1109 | 1.518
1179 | 1.514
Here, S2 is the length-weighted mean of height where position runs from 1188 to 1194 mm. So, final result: 1.62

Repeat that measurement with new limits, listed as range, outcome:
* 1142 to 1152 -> 1.29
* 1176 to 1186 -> 1.55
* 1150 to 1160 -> 1.06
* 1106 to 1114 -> 1.52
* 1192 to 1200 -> 1.67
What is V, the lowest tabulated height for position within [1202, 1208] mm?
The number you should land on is 1.437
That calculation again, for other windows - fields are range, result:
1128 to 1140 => 1.439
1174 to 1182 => 1.483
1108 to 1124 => 1.496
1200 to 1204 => 1.454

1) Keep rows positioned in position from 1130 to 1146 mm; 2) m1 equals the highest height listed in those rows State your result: 1.539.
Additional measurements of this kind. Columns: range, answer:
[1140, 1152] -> 1.449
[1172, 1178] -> 1.528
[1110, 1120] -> 1.58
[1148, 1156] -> 1.226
